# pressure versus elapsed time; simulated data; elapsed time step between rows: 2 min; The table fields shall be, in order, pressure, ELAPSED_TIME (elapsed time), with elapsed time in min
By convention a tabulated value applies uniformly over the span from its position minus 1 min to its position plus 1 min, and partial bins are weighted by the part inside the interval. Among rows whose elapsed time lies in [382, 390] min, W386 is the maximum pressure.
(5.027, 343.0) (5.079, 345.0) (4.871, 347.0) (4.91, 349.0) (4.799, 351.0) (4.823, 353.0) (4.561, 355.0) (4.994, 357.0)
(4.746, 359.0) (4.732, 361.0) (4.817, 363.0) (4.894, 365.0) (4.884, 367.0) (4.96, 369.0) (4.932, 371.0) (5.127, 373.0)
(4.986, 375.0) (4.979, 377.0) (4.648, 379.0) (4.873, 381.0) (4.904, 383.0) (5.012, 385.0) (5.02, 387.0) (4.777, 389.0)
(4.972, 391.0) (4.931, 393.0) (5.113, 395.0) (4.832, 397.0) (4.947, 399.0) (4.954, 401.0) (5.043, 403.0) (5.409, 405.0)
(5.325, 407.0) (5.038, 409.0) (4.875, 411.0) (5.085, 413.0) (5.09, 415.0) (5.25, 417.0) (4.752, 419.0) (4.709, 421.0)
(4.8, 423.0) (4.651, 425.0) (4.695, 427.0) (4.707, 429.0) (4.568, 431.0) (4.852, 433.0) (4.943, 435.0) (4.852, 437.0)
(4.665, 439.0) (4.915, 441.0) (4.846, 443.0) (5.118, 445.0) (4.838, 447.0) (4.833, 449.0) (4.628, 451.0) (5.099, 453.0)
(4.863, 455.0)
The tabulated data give 5.02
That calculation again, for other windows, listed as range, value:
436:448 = 5.118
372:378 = 5.127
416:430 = 5.25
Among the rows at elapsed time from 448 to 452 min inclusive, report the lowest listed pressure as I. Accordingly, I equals 4.628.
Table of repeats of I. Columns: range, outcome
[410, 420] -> 4.752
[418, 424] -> 4.709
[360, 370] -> 4.732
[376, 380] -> 4.648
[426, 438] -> 4.568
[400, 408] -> 4.954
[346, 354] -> 4.799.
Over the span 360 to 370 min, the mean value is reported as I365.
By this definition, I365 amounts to 4.86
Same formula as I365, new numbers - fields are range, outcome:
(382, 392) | 4.94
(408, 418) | 5.07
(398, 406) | 5.09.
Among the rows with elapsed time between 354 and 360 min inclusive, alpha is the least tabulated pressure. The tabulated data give 4.561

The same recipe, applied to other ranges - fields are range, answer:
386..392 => 4.777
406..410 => 5.038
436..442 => 4.665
